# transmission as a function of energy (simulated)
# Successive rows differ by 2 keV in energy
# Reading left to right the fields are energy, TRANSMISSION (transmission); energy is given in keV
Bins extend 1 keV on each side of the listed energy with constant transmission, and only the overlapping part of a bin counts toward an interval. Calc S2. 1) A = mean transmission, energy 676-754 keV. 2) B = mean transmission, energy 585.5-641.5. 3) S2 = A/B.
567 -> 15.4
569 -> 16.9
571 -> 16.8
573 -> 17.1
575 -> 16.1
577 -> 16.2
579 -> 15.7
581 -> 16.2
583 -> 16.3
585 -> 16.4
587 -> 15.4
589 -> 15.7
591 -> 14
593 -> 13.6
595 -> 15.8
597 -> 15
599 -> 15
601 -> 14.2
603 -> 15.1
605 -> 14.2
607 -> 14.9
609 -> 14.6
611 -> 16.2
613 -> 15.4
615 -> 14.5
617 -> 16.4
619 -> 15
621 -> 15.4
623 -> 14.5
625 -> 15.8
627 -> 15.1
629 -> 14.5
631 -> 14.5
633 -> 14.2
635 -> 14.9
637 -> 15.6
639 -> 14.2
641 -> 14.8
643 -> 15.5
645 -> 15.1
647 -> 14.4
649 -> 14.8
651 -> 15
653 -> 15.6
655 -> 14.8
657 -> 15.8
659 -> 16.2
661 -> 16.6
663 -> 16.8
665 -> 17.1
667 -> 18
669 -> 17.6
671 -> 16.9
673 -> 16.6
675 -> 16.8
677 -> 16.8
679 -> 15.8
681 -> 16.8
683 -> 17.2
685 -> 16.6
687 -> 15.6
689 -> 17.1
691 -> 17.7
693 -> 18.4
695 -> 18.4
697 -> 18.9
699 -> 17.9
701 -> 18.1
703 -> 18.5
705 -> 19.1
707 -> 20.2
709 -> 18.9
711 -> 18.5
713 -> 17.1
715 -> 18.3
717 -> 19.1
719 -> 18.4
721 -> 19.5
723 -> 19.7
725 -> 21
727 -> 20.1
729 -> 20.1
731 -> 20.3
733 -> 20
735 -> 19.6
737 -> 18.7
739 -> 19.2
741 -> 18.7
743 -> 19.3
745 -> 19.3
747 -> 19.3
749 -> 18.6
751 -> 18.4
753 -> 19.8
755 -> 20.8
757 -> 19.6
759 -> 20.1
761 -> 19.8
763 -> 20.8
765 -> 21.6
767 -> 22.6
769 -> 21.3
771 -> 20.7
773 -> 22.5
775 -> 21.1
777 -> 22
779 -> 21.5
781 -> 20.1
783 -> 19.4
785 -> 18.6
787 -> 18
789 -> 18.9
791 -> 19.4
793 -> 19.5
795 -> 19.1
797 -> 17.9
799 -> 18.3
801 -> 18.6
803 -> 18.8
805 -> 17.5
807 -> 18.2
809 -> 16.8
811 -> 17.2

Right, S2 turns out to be 1.24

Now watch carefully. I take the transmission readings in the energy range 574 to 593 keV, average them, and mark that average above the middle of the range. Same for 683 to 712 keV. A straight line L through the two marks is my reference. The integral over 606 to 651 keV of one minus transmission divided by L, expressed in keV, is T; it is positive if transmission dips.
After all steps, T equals 4.3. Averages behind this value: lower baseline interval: 15.7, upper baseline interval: 18.1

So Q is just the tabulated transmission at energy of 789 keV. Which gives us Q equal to 18.9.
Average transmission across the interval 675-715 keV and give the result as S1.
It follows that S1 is 17.8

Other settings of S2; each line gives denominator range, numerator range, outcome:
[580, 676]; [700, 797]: 1.27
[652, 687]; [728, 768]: 1.20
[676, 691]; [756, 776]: 1.26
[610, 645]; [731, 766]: 1.30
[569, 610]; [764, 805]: 1.29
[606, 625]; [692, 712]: 1.23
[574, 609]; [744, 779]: 1.34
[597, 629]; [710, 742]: 1.28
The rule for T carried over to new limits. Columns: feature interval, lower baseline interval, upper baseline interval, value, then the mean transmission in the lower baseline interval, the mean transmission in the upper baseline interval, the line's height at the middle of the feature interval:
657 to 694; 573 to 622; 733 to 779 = 1.7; 15.3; 20.2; 17.7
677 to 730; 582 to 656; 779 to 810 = -4.7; 15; 18.7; 16.8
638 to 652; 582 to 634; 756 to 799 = 1.2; 15.1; 20.2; 16.2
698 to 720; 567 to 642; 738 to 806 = -0.6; 15.3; 19.7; 18.1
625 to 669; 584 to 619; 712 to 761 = 2.9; 15.1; 19.4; 16.5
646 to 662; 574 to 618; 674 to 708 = 1.3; 15.3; 17.6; 16.7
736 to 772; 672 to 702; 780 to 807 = -3.4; 17.2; 18.8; 18.2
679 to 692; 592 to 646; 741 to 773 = 0.5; 15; 20.2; 17.5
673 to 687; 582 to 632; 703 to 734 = 1.0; 15.1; 19.3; 17.9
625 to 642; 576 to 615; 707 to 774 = 1.7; 15.2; 19.8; 16.4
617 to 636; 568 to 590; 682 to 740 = 2.4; 16.3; 18.7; 17.1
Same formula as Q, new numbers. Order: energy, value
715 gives 18.3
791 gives 19.4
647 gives 14.4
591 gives 14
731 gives 20.3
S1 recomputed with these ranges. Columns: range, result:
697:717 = 18.6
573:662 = 15.2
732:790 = 20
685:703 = 17.7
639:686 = 16.1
